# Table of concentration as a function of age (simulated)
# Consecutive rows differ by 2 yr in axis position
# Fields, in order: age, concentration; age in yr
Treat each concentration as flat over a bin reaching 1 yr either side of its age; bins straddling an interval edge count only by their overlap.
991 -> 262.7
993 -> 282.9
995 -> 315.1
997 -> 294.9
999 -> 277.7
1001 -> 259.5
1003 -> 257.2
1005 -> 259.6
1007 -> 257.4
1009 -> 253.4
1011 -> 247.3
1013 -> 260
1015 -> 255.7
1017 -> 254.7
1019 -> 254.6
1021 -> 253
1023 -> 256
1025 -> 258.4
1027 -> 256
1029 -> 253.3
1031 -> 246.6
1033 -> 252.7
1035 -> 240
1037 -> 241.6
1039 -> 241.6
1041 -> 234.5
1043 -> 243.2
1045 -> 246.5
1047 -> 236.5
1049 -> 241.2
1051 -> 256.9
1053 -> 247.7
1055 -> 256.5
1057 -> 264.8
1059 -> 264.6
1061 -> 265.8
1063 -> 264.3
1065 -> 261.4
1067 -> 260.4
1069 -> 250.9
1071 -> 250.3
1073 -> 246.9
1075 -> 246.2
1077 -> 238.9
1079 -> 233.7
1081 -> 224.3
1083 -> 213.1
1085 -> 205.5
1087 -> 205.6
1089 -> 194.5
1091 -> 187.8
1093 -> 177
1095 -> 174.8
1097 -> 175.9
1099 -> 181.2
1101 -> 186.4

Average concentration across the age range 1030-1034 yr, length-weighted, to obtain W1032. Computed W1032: 250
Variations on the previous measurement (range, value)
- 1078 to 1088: 216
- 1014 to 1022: 254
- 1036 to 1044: 240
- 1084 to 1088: 206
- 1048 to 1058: 253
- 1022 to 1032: 254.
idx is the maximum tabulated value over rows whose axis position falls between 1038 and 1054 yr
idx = 256.9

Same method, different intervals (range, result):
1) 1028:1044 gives 253.3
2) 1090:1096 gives 187.8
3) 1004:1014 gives 260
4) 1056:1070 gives 265.8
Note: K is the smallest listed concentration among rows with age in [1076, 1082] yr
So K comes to 224.3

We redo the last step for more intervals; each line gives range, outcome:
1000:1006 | 257.2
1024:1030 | 253.3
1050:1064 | 247.7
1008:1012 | 247.3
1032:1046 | 234.5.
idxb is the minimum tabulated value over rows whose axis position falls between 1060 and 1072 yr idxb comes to 250.3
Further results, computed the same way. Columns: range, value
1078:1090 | 194.5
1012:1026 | 253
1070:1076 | 246.2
